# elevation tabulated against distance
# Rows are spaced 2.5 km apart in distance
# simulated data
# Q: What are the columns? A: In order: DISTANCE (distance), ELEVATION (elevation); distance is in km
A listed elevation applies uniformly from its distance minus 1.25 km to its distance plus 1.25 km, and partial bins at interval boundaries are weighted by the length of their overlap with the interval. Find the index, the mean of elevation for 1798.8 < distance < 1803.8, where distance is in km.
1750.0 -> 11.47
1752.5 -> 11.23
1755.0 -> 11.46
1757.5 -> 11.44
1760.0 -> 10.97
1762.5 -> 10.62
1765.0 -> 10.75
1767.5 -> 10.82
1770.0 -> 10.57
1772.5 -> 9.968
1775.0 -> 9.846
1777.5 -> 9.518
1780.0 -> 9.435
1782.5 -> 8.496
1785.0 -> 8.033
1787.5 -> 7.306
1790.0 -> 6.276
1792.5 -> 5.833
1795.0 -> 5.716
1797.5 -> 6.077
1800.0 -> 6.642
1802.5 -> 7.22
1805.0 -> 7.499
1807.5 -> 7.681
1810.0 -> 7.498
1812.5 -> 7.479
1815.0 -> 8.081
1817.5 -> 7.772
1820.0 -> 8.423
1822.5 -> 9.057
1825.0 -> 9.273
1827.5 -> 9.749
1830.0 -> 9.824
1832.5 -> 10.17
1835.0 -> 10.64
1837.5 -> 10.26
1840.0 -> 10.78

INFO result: 6.94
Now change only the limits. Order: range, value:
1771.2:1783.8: 9.45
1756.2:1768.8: 10.9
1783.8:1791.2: 7.21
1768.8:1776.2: 10.1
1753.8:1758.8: 11.4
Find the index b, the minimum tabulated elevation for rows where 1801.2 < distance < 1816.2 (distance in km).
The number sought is 7.22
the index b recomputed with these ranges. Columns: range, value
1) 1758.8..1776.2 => 9.846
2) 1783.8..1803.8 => 5.716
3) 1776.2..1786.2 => 8.033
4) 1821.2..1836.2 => 9.057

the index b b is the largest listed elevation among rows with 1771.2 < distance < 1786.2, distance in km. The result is 9.968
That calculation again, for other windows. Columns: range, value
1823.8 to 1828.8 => 9.749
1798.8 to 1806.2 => 7.499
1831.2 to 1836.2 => 10.64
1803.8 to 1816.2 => 8.081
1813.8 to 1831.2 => 9.824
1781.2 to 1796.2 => 8.496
